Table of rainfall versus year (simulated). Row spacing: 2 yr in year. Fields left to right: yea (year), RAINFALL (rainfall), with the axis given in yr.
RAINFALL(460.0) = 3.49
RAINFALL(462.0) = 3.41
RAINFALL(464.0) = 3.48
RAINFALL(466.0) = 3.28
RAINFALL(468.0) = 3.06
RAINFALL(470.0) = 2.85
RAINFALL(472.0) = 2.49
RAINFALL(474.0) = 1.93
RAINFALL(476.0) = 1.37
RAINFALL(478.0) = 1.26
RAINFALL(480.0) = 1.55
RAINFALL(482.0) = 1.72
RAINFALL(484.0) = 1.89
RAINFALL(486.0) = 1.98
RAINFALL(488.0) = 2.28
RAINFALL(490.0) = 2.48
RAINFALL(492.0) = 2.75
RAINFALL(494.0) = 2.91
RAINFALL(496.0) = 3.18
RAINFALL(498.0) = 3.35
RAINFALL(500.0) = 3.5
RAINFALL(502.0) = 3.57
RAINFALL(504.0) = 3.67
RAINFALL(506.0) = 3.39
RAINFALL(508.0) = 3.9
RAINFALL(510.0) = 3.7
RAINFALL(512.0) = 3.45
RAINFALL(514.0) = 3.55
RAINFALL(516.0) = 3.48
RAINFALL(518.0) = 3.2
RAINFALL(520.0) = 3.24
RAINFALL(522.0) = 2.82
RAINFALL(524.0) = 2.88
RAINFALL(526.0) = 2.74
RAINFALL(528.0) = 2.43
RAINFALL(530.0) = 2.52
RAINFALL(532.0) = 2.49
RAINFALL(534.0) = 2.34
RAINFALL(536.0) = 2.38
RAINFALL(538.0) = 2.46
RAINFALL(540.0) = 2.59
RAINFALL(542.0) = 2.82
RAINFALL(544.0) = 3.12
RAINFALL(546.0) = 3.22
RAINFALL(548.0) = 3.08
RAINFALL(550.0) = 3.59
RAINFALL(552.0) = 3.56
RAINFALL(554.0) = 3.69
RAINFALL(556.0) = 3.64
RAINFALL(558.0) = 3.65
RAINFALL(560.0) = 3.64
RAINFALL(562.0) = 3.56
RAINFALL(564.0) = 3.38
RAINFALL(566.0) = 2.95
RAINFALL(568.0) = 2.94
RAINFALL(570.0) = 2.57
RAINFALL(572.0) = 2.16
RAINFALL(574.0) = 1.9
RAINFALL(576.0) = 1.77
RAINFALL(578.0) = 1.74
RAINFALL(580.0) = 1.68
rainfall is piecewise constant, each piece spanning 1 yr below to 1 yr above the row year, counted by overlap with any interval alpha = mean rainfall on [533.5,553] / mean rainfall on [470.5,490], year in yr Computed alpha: 1.55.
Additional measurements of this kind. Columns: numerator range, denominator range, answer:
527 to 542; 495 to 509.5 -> 0.71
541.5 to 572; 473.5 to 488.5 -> 1.89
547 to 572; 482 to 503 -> 1.21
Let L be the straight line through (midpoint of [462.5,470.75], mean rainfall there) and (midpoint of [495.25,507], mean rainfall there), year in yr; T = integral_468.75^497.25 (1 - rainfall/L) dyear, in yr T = 9.56 yr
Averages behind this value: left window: 3.19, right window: 3.45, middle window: 2.21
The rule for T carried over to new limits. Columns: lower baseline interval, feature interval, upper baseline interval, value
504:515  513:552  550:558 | 7.63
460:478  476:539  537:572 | 2.81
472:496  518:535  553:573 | -0.19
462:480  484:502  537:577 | -1.26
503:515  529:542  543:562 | 3.81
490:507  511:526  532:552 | -0.63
